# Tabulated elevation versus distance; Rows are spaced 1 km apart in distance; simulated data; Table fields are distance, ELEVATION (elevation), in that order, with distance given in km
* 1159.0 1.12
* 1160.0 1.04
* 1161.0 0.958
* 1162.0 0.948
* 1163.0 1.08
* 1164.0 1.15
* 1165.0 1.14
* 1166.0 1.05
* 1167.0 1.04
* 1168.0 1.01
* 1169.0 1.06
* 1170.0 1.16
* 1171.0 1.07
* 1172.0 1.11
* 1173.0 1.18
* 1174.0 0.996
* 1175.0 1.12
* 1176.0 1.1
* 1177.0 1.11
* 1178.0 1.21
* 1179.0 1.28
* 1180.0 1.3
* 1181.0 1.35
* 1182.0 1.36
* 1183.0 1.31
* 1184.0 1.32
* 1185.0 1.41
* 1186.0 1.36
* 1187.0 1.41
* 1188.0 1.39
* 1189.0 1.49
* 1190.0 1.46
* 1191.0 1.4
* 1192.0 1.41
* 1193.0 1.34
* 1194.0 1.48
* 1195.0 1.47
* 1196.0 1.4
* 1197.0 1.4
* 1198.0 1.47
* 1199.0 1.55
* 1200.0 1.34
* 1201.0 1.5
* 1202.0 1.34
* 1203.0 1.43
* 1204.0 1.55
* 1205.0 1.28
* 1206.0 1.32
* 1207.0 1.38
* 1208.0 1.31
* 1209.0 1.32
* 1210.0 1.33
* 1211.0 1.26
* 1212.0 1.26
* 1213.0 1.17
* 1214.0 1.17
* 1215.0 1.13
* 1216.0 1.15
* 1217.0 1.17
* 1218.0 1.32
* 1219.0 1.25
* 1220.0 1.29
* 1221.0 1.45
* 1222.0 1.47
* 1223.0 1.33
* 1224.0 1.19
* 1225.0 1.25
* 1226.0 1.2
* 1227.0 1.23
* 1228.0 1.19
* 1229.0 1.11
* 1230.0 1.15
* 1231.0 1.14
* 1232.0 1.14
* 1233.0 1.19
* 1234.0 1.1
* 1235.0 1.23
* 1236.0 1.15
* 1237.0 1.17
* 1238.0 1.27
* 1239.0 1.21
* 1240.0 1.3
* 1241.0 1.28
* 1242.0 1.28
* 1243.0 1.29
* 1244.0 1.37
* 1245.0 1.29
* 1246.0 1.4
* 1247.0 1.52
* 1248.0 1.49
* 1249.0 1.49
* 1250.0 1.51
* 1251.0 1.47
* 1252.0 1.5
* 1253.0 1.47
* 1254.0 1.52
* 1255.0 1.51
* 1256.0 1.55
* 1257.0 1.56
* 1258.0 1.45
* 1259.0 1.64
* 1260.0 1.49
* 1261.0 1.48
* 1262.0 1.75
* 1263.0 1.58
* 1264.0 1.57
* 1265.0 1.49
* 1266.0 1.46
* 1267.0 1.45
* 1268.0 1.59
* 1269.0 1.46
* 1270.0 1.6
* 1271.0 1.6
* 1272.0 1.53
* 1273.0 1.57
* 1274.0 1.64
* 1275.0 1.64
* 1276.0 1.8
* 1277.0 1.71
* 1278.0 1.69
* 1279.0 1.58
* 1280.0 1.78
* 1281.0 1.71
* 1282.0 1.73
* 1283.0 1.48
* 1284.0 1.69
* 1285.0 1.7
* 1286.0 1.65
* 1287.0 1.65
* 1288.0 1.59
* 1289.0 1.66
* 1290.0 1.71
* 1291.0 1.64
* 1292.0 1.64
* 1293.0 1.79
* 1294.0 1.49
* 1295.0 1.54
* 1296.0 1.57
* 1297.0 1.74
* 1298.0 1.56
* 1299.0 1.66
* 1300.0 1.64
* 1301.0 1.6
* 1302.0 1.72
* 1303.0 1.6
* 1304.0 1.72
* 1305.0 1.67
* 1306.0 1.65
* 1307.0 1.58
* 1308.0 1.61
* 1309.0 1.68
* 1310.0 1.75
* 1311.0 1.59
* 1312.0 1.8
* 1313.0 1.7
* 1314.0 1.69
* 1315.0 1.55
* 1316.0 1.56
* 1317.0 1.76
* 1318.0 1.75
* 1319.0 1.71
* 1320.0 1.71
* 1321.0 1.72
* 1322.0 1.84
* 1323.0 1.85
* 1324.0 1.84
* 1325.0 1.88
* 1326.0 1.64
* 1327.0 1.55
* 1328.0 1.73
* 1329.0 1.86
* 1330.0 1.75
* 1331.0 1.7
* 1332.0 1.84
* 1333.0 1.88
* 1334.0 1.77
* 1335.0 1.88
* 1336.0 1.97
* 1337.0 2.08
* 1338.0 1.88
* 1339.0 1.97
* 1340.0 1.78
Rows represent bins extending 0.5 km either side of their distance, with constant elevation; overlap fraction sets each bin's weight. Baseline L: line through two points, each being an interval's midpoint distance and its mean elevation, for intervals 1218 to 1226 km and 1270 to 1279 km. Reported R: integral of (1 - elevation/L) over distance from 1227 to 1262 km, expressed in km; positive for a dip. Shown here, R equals 2.5 km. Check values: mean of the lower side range 1.31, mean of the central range 1.35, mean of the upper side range 1.64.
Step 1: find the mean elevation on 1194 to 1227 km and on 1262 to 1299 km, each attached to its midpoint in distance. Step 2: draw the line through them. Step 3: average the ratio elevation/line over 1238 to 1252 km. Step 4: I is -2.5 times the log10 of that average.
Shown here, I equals 0.07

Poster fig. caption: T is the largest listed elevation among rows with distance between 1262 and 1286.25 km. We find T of 1.8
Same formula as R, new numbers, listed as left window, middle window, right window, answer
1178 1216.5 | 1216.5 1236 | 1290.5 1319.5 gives 2.80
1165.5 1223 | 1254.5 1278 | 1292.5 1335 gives -0.53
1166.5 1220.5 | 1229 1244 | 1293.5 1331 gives 2.35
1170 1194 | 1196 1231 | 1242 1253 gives 1.30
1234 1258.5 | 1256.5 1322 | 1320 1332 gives -2.08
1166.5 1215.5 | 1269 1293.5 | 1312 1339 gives -0.52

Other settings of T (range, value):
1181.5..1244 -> 1.55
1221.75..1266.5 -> 1.75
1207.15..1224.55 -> 1.47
